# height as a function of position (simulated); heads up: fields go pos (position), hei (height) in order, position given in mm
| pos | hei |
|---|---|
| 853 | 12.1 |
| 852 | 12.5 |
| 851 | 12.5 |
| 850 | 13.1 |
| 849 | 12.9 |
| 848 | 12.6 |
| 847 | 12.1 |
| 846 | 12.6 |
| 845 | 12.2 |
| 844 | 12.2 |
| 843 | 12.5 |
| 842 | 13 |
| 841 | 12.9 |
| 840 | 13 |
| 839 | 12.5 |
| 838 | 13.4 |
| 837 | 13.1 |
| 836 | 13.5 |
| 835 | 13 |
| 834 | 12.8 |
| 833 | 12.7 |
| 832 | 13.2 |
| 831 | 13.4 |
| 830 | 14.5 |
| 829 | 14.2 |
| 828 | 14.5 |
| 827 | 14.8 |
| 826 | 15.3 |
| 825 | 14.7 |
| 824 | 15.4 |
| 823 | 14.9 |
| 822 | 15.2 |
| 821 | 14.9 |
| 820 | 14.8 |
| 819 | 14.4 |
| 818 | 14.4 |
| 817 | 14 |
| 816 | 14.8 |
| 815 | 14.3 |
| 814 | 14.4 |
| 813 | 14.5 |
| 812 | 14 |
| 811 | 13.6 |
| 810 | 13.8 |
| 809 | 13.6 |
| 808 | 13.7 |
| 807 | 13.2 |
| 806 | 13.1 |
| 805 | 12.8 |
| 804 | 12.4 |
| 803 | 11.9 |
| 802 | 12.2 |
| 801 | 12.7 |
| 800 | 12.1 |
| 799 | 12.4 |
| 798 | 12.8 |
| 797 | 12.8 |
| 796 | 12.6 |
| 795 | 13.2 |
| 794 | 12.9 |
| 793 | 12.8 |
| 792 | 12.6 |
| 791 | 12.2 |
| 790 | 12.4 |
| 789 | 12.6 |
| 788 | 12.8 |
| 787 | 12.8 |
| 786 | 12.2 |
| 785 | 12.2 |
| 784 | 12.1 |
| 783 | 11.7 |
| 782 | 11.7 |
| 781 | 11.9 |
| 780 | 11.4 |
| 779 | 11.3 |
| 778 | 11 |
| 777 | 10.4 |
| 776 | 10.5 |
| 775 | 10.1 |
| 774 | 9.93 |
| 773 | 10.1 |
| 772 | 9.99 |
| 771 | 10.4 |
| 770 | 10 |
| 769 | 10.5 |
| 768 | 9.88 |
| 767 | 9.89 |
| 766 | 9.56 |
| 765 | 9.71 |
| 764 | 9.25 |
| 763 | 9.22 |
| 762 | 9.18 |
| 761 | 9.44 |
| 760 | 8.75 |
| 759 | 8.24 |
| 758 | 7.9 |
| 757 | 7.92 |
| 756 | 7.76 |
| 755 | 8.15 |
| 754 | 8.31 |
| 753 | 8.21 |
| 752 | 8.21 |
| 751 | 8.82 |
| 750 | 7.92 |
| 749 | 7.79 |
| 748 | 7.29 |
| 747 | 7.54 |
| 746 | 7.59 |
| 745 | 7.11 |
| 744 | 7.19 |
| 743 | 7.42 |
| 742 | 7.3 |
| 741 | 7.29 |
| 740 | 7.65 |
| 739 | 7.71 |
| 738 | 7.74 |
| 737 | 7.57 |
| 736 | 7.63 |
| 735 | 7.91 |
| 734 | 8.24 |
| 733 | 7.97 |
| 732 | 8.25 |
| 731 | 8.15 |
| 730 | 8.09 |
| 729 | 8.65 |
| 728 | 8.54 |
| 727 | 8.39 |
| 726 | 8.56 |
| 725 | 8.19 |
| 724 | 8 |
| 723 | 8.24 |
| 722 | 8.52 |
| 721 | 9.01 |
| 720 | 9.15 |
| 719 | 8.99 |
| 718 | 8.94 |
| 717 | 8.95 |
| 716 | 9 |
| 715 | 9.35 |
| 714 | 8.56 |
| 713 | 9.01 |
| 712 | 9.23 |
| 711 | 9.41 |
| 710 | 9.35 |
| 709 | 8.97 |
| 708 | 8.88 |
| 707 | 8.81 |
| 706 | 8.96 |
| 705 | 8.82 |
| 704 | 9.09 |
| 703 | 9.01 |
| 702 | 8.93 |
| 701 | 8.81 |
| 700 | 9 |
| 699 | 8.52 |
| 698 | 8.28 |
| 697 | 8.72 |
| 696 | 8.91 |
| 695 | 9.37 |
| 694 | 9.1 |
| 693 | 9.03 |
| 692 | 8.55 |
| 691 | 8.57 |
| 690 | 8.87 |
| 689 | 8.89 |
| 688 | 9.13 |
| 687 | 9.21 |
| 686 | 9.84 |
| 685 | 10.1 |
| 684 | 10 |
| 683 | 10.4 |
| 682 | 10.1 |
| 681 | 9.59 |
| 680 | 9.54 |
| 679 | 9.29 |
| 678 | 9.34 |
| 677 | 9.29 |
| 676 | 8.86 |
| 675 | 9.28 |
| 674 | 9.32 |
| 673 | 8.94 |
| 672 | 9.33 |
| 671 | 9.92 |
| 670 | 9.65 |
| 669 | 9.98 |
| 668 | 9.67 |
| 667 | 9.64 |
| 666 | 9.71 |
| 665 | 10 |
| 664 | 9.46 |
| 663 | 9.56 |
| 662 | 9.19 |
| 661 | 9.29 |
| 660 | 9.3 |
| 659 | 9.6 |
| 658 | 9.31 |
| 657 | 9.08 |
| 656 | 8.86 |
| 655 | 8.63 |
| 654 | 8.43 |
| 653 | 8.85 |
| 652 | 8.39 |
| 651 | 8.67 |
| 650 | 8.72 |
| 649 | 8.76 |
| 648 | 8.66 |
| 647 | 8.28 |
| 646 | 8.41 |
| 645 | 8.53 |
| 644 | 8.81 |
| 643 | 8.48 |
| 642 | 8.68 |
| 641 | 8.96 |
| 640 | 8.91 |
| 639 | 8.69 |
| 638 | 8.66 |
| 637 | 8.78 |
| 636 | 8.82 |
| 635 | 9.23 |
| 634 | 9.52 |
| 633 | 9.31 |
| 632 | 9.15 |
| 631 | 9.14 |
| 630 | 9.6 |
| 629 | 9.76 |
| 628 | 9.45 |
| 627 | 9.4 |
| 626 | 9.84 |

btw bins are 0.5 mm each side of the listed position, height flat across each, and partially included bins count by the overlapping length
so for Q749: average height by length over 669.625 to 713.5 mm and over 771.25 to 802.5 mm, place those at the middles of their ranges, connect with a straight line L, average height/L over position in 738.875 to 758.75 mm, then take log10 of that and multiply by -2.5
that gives 0.359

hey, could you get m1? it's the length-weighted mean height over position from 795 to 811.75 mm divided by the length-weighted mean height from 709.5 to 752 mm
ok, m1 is 1.6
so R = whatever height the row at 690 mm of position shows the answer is 8.87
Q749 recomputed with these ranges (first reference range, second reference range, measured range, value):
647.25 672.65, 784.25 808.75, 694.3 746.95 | 0.26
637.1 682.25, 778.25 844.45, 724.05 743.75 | 0.36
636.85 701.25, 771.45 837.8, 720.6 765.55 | 0.35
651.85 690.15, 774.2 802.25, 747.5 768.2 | 0.30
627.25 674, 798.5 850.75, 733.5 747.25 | 0.44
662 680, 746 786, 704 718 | 0.06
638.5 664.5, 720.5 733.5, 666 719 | -0.07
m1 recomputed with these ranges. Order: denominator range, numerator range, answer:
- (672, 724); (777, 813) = 1.38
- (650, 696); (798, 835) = 1.48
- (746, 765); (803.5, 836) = 1.68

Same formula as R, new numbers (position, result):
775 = 10.1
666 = 9.71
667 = 9.64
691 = 8.57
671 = 9.92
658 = 9.31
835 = 13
